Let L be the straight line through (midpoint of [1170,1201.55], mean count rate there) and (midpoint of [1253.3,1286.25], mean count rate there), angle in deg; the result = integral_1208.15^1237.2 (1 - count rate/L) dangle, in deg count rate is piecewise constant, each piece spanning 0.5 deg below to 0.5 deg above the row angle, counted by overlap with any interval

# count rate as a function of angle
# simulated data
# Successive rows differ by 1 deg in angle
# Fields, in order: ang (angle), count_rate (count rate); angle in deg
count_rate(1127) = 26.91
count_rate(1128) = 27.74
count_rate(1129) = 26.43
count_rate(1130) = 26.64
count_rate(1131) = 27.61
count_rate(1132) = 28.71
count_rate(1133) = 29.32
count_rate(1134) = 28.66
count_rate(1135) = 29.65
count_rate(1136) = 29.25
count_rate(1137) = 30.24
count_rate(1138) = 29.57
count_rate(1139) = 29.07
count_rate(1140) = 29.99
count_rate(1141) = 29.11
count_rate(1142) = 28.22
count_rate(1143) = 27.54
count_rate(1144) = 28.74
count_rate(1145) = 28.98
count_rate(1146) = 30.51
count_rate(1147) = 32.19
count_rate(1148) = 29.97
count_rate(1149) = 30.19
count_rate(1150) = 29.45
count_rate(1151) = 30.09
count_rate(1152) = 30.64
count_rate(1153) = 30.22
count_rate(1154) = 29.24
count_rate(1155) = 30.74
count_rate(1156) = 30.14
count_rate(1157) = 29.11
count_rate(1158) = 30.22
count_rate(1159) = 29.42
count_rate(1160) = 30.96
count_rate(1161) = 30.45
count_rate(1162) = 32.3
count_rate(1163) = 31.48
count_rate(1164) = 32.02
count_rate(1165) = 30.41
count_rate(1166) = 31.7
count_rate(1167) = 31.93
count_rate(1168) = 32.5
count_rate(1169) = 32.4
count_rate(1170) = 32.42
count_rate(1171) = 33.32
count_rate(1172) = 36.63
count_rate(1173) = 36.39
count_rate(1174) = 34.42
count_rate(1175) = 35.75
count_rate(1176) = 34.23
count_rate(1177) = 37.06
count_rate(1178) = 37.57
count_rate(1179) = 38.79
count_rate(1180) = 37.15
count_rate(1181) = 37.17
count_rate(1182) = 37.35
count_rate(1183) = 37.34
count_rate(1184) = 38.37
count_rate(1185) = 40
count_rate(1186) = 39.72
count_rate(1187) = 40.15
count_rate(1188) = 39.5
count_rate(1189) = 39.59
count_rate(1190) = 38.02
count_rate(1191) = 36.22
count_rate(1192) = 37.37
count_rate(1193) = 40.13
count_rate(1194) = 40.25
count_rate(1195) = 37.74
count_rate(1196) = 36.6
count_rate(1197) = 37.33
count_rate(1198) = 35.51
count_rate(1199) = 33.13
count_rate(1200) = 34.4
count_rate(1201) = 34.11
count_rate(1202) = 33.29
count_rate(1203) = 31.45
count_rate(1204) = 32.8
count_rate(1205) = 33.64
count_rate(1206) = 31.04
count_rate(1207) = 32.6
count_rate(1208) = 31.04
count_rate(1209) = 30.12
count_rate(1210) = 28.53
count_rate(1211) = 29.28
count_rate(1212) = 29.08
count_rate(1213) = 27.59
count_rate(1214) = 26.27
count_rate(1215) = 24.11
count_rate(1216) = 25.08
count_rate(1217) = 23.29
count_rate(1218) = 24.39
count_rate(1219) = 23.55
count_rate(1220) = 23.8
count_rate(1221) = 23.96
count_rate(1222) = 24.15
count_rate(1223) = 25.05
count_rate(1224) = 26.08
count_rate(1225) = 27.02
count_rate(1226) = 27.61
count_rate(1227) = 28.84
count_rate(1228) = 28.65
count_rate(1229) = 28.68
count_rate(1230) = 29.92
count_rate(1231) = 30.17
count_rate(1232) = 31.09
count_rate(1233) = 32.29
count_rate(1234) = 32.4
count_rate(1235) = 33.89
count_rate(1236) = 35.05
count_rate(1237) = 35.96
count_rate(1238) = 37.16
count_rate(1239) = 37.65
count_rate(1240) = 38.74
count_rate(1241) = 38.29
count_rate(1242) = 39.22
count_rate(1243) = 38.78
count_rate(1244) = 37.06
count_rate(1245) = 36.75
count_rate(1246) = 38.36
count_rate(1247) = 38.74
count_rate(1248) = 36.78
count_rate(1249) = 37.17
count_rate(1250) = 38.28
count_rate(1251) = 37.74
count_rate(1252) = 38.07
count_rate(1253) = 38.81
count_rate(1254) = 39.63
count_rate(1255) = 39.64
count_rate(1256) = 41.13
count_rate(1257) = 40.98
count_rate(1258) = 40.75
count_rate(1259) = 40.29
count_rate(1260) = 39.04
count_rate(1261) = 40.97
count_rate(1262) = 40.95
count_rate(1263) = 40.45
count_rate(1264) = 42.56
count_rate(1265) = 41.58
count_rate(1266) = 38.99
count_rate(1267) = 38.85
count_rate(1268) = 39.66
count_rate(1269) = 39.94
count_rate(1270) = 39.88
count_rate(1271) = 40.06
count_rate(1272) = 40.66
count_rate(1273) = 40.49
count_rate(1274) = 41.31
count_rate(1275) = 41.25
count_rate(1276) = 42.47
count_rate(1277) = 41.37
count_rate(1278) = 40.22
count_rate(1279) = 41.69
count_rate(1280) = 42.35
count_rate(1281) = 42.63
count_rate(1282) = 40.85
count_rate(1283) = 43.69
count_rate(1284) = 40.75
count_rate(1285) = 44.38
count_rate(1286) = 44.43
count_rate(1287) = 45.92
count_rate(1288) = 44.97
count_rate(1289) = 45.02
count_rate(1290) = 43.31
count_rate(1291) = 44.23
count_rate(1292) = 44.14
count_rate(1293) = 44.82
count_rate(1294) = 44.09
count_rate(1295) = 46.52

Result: 8.0 deg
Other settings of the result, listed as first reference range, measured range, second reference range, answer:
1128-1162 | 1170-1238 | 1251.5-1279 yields 3.5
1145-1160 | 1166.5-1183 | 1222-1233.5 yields -3.2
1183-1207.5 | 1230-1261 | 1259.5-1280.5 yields 1.6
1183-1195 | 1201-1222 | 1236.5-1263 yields 5.7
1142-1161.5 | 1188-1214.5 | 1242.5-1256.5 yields 0.2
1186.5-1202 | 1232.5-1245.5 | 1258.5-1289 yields 1.1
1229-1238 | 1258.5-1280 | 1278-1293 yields -0.3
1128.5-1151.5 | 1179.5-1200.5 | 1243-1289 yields -2.6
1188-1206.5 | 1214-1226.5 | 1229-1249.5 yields 3.8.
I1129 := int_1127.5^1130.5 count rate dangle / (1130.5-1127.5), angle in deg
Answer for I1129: 26.9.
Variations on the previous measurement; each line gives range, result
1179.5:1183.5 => 37.3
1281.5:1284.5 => 41.8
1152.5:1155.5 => 30.1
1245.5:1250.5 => 37.9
